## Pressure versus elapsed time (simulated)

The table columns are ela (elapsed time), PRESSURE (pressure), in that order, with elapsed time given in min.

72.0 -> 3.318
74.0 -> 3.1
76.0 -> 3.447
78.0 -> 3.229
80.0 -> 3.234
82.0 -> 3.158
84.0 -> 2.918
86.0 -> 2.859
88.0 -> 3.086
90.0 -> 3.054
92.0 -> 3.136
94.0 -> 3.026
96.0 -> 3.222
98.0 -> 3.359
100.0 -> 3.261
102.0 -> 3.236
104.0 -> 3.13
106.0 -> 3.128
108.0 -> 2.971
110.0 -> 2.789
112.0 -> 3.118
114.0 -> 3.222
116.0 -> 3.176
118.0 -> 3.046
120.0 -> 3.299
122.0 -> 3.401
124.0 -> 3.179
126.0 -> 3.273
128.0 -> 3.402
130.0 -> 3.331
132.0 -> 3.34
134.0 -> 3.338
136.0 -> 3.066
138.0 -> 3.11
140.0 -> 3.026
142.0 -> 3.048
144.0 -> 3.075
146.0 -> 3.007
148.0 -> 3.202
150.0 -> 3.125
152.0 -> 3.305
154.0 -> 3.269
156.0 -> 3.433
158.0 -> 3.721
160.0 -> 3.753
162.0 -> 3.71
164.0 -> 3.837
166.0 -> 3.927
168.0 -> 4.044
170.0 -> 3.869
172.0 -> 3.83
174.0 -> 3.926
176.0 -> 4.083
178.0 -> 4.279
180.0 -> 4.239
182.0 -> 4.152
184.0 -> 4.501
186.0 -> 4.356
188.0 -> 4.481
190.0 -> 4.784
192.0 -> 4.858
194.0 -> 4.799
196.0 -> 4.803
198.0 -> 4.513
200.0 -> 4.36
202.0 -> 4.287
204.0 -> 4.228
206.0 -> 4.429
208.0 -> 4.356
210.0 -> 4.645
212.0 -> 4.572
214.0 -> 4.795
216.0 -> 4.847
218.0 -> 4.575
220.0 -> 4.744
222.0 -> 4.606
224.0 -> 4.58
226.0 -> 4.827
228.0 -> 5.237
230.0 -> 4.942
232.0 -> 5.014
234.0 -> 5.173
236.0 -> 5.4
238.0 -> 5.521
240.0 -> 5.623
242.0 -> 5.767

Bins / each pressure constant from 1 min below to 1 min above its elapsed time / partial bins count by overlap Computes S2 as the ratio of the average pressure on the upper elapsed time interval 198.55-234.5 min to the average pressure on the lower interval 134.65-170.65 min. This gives 1.37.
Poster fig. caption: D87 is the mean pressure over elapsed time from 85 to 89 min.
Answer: 2.97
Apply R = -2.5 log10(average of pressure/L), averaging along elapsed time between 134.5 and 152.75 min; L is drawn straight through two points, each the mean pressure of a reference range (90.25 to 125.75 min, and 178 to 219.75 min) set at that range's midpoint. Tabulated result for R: 0.19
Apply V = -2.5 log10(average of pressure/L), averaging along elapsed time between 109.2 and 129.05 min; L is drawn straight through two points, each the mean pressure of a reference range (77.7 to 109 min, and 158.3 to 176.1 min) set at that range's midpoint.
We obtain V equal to 0.06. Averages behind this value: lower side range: 3.12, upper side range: 3.87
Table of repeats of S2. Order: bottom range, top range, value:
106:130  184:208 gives 1.43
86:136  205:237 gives 1.51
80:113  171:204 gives 1.42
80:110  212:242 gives 1.61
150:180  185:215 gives 1.20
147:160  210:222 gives 1.39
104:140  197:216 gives 1.41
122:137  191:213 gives 1.38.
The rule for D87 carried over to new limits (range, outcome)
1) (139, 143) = 3.04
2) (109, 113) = 2.95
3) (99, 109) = 3.15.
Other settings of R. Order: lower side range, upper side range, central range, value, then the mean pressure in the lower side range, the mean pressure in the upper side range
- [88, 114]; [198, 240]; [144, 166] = 0.131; 3.12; 4.77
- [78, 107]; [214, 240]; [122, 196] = 0.094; 3.13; 4.97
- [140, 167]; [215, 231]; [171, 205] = -0.074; 3.4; 4.79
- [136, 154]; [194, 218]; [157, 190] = -0.078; 3.12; 4.54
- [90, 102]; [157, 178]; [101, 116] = 0.075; 3.19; 3.89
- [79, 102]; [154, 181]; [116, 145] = 0.097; 3.12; 3.87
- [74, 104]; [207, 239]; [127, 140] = 0.148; 3.16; 4.86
